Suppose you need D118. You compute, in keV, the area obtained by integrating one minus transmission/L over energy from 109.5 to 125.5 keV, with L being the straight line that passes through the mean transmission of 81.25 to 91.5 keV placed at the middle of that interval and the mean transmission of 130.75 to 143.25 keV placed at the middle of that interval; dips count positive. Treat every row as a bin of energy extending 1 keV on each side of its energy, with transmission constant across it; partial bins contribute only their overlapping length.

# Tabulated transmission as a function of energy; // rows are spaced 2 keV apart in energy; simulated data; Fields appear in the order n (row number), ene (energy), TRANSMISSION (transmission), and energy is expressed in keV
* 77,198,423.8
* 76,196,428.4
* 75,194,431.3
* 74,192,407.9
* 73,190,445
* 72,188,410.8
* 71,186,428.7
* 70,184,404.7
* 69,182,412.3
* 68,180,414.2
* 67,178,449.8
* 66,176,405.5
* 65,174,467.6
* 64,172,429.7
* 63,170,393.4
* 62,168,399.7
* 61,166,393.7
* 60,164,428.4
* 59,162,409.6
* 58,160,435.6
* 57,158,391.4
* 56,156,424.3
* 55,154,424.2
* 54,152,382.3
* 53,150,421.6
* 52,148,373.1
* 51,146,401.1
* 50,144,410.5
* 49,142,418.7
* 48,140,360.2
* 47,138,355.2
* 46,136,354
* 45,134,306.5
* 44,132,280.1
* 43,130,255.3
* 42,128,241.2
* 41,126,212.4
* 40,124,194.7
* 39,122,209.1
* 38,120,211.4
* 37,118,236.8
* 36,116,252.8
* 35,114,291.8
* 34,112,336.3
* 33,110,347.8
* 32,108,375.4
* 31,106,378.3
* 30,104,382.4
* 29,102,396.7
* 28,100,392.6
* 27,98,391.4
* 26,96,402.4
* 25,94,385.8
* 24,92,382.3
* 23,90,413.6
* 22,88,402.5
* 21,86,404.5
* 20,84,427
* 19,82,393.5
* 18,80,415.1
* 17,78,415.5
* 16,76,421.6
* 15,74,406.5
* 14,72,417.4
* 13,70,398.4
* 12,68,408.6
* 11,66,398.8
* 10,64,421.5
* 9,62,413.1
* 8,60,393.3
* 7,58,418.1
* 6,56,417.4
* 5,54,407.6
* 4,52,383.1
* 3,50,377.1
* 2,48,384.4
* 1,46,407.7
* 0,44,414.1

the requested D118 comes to 4.9 keV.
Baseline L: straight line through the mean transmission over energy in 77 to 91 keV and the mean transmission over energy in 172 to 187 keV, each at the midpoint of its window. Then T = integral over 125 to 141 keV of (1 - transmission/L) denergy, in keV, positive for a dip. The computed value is 4.7 keV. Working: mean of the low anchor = 410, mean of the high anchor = 426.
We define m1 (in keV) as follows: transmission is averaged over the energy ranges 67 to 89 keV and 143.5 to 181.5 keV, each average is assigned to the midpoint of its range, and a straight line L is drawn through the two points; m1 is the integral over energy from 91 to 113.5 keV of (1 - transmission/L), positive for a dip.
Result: 1.8 keV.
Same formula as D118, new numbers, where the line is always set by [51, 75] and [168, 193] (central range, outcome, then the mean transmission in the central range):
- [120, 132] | 5.5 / 226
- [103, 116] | 2.2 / 344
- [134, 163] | 1.6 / 394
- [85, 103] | 0.6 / 397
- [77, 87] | 0.0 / 411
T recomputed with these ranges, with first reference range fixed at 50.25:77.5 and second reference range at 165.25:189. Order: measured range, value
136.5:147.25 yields 0.7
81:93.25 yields 0.2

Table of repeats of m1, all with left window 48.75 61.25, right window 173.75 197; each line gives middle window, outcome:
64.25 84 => -0.3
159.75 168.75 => 0.2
